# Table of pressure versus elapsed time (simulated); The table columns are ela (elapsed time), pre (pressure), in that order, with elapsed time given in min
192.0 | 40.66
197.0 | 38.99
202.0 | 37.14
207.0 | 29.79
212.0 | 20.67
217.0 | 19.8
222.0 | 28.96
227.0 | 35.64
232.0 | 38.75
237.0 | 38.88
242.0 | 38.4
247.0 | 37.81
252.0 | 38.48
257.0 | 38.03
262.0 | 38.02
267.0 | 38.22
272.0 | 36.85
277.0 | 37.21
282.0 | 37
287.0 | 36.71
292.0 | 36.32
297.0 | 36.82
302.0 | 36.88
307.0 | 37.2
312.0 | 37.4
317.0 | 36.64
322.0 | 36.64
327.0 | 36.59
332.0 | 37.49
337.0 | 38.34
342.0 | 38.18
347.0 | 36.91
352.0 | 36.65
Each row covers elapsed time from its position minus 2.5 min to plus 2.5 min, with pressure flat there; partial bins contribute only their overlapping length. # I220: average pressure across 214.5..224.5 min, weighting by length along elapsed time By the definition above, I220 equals 24.4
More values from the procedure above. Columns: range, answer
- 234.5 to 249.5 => 38.4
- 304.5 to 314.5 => 37.3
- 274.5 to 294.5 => 36.8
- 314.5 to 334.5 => 36.8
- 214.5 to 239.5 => 32.4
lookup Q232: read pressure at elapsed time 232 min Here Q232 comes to 38.75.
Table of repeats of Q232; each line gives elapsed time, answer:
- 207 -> 29.79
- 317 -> 36.64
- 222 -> 28.96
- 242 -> 38.4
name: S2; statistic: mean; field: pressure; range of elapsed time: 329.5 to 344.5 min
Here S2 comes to 38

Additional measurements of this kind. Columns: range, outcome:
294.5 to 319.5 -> 37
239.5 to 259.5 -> 38.2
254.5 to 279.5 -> 37.7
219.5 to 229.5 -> 32.3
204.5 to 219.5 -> 23.4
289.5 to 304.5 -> 36.7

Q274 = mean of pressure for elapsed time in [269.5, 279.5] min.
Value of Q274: 37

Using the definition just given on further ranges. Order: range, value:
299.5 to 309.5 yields 37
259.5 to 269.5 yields 38.1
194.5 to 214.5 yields 31.6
